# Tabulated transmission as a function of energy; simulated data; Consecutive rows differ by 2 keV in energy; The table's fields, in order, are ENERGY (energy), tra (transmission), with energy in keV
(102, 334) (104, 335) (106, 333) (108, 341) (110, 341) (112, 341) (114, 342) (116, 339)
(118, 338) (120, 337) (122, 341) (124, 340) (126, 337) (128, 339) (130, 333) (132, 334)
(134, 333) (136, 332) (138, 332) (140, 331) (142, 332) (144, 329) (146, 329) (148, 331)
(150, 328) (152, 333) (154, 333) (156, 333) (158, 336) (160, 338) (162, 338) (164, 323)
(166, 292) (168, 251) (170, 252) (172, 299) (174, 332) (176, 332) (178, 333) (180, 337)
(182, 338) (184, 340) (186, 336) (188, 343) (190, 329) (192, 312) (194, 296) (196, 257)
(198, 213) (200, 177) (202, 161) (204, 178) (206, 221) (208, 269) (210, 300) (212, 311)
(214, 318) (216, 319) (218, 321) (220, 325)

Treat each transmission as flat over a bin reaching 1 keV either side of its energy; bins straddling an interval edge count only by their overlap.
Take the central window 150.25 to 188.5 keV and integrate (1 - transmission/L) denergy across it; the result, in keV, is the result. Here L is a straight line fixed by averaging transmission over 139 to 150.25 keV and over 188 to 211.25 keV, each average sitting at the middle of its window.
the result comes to -3.7 keV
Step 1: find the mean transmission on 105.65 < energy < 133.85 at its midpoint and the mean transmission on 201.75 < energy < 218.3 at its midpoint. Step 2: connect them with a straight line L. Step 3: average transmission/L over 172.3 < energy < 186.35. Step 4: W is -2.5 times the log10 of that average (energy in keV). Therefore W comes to -0.14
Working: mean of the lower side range 338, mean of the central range 334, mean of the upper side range 269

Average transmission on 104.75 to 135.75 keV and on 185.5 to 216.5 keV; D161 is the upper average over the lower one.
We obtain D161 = 0.80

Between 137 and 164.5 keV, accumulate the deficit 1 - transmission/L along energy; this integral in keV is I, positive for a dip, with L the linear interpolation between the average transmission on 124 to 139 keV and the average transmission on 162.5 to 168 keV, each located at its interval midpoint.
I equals -1.5 keV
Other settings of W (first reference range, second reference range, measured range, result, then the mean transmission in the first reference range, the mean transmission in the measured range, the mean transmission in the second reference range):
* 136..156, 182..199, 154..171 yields 0.04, 331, 309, 305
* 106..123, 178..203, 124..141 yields -0.02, 340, 334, 288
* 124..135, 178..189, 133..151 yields 0.02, 336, 331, 338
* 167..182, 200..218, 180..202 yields -0.02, 307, 290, 258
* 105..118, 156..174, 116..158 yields -0.03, 339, 334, 307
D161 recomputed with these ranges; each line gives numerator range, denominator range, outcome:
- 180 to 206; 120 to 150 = 0.82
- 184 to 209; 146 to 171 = 0.83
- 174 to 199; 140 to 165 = 0.95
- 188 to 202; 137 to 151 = 0.79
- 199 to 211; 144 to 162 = 0.65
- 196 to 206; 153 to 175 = 0.62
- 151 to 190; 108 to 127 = 0.95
